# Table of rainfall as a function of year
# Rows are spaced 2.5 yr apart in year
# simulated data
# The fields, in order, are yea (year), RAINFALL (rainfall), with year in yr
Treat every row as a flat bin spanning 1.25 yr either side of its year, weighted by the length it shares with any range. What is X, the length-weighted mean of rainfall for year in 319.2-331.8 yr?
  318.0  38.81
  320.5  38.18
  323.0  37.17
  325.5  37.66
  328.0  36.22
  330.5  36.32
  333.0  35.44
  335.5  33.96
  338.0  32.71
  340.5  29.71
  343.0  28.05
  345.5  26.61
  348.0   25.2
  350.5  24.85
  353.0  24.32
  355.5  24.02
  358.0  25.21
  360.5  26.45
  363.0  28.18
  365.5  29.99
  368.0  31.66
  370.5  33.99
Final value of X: 37.1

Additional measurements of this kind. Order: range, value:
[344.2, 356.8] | 25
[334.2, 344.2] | 31.1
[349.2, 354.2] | 24.6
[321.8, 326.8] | 37.4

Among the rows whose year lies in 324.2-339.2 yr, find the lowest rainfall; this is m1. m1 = 32.71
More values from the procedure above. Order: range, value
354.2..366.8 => 24.02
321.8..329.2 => 36.22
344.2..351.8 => 24.85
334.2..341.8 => 29.71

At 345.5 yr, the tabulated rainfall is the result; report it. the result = 26.61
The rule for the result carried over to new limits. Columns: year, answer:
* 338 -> 32.71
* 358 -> 25.21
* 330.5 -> 36.32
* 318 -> 38.81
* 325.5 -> 37.66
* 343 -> 28.05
